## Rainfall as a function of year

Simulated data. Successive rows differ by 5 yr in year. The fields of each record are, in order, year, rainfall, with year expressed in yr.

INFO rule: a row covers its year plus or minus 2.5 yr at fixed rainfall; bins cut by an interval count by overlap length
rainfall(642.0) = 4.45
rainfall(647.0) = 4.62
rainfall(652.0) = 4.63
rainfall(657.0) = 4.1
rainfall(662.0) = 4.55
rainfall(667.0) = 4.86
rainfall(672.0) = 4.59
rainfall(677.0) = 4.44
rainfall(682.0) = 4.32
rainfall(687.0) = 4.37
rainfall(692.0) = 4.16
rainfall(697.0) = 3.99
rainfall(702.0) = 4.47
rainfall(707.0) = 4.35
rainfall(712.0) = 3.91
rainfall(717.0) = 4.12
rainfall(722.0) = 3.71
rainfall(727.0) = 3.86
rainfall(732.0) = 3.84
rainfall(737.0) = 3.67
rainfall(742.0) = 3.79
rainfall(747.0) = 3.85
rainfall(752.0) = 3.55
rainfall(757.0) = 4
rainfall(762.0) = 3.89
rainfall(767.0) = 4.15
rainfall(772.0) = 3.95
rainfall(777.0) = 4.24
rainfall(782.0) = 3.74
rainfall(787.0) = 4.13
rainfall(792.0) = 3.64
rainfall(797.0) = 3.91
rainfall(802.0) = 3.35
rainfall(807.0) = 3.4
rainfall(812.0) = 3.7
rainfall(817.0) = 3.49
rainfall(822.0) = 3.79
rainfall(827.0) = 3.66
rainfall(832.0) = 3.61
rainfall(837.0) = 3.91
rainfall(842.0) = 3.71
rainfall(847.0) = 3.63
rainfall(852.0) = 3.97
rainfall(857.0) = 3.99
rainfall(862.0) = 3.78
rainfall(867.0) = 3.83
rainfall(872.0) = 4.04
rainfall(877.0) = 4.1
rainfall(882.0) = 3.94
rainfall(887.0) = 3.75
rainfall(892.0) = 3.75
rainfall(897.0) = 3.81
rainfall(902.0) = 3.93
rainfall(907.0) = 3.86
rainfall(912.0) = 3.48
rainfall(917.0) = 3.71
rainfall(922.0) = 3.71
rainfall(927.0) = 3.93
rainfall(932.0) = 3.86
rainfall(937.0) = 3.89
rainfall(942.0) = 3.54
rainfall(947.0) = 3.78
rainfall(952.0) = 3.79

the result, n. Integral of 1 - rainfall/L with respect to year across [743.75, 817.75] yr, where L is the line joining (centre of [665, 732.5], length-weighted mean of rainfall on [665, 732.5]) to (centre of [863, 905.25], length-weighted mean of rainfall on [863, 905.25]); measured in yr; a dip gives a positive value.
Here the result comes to 4.86 yr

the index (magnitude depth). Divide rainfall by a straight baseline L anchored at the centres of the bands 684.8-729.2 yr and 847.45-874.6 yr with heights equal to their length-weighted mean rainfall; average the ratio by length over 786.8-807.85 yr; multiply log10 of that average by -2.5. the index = 0.09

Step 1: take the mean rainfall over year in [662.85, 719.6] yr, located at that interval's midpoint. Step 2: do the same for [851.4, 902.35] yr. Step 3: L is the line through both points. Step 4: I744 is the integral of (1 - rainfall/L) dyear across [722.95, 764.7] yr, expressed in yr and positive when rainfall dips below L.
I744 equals 4.0 yr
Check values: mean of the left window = 4.33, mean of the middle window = 3.8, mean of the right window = 3.9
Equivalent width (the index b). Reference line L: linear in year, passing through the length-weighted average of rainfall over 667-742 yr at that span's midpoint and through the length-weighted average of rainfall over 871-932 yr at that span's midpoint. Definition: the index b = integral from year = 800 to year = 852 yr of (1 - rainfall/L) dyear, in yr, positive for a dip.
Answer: 4.0 yr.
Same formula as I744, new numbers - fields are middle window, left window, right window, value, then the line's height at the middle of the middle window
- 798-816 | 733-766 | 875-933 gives 1.4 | 3.81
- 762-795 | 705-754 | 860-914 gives -0.9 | 3.86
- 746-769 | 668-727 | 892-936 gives 1.2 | 4.1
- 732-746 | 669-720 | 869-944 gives 1.4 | 4.18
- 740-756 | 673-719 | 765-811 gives 1.0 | 4.01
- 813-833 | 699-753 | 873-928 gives 1.2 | 3.87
